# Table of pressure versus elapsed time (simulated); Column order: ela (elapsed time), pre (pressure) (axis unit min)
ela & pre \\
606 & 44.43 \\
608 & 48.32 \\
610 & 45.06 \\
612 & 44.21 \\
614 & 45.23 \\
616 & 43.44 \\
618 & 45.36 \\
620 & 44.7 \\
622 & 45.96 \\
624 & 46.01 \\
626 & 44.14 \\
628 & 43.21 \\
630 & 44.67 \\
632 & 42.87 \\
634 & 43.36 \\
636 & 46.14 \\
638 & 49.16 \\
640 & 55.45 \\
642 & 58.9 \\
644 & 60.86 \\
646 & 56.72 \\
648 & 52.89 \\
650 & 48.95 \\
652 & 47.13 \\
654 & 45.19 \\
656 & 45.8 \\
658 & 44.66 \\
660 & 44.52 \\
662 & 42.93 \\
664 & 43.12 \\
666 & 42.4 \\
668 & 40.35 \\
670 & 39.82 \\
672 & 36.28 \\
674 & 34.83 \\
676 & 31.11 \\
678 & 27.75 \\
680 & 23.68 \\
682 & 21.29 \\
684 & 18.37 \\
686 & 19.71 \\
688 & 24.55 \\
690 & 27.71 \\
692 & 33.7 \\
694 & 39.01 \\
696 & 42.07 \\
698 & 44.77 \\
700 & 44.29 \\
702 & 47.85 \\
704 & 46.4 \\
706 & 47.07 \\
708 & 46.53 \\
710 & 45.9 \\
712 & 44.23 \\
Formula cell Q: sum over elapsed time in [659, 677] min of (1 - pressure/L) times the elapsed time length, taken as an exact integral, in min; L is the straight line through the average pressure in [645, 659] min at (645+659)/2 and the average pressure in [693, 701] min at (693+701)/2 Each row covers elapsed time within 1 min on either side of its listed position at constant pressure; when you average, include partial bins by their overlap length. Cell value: 2.75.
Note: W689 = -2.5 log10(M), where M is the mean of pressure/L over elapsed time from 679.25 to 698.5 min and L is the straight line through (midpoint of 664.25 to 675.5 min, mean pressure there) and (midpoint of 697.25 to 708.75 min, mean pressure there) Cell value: 0.43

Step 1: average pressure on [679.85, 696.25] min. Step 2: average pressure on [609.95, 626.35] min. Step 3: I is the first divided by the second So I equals 0.61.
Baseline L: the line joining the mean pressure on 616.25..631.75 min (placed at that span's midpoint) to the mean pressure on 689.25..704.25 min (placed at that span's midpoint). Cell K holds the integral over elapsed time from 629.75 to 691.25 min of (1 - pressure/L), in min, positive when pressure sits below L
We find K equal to 3.3 min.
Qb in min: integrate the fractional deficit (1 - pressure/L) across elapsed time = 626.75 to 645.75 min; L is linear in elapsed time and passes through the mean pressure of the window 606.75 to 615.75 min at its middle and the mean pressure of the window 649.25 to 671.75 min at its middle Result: -2.1 min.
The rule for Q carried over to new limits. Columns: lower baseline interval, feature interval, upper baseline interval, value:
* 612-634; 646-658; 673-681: -4.0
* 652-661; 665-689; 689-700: 6.7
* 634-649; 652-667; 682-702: 0.6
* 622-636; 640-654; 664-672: -3.6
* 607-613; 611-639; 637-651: 2.7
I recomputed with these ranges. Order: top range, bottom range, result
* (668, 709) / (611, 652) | 0.73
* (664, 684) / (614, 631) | 0.73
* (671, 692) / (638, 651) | 0.49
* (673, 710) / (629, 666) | 0.72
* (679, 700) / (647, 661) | 0.64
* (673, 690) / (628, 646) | 0.50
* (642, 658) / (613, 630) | 1.14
